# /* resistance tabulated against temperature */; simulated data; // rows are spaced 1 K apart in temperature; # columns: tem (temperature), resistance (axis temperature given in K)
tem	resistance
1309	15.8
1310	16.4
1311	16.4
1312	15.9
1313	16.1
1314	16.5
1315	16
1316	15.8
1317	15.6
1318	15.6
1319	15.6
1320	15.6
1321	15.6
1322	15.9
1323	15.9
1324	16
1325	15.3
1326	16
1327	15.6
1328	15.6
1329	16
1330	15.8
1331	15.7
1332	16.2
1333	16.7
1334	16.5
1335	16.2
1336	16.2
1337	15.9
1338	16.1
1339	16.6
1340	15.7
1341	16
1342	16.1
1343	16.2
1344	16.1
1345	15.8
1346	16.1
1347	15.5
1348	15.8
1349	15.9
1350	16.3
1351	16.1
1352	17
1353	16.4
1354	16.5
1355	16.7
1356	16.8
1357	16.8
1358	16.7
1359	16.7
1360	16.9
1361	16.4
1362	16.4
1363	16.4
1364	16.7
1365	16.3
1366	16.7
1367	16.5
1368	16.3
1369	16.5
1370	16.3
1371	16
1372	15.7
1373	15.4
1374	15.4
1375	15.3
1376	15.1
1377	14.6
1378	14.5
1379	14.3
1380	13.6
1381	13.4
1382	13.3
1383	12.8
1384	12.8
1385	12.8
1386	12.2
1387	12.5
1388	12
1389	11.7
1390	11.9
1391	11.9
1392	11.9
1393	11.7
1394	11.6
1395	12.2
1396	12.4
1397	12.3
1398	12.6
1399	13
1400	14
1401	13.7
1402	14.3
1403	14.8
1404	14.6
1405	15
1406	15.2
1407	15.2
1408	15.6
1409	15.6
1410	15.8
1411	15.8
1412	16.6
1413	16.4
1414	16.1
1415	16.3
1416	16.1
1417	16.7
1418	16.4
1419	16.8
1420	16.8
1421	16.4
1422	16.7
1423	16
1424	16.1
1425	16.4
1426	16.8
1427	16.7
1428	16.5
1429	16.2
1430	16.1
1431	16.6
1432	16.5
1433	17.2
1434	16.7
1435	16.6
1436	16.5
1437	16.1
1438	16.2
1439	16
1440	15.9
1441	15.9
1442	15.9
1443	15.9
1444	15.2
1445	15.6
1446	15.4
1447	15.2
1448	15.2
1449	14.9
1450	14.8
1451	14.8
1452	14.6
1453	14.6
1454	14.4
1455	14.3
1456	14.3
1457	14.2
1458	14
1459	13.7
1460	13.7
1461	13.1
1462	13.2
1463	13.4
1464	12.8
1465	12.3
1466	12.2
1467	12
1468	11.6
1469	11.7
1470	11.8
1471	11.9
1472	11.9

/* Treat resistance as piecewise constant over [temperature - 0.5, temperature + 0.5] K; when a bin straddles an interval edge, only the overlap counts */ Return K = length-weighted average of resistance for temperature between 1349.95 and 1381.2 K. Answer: 16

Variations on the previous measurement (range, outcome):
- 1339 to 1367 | 16.3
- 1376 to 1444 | 14.9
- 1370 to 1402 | 13.4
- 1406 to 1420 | 16.1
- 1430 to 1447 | 16.1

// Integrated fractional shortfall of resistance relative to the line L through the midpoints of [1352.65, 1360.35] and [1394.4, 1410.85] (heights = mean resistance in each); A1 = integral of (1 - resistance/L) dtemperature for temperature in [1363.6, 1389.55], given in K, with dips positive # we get 1.8 K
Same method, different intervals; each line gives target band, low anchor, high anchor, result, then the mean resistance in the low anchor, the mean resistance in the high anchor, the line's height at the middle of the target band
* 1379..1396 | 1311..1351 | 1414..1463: 3.6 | 16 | 15.6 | 15.8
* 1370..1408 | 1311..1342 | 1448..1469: 3.2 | 15.9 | 13.6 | 14.9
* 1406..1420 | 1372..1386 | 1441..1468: -1.9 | 14.1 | 14.2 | 14.1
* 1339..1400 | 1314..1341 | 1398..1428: 3.6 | 15.9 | 15.7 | 15.8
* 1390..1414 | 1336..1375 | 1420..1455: 3.0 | 16.2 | 15.9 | 16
